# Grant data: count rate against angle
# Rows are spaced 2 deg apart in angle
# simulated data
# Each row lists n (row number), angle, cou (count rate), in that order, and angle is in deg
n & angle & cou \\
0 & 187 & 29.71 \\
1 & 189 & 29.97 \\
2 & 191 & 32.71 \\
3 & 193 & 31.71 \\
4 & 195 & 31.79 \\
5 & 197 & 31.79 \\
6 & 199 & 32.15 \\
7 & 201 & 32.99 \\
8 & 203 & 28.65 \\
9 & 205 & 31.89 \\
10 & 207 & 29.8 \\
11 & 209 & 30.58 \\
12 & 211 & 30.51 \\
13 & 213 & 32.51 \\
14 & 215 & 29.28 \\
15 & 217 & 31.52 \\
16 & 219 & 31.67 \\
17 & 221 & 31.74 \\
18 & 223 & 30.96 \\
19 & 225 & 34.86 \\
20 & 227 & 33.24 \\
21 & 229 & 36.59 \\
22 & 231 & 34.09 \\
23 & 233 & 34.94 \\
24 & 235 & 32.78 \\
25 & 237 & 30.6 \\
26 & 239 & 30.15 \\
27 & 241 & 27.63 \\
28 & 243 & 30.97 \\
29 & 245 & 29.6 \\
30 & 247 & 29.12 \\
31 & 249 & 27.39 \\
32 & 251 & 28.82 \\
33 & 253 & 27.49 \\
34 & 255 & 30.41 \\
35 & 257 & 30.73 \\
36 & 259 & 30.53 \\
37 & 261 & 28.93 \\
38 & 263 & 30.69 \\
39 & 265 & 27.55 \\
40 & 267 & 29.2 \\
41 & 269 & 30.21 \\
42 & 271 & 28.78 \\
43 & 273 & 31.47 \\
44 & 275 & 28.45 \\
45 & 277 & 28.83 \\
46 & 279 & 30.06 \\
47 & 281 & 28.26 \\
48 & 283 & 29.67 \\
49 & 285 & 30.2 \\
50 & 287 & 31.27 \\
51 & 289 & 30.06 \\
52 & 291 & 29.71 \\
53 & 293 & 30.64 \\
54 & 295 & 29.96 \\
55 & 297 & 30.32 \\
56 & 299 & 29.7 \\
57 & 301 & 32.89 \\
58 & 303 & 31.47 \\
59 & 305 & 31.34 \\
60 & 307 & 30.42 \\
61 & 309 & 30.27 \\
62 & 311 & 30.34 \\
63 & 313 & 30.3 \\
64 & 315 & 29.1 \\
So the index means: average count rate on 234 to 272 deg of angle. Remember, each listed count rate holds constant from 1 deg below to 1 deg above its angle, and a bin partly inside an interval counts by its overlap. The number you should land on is 29.6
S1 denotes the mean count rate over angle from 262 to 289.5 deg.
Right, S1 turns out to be 29.6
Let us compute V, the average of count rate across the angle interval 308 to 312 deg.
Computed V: 30.3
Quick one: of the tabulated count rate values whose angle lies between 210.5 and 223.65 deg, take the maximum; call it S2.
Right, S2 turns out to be 32.51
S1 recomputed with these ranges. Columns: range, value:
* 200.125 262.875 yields 31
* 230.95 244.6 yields 31.3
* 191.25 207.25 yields 31.5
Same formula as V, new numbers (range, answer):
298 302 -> 31.3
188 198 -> 31.6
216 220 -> 31.6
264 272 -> 28.9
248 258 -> 29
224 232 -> 34.7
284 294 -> 30.4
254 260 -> 30.6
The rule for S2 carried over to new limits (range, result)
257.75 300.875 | 31.47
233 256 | 34.94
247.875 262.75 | 30.73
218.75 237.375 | 36.59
